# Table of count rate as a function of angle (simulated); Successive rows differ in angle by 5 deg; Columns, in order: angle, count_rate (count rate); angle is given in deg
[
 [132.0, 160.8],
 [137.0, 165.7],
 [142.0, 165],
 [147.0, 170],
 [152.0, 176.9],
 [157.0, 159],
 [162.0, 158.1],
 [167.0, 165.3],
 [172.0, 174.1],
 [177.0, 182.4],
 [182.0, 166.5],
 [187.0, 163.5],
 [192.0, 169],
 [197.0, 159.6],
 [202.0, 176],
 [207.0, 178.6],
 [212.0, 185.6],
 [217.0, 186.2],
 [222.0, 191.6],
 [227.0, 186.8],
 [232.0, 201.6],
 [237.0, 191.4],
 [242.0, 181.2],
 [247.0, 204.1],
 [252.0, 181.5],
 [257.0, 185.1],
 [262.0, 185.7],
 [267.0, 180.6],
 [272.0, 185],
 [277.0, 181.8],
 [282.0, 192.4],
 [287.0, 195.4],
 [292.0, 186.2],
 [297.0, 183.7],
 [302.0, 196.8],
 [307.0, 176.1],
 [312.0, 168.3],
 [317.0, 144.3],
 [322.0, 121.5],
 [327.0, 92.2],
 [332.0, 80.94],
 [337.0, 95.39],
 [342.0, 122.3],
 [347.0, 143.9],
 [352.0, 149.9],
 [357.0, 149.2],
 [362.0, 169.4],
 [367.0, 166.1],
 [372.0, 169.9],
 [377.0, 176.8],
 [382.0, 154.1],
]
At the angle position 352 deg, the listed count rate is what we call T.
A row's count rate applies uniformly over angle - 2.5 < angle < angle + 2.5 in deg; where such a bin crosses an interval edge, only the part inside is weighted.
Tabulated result 149.9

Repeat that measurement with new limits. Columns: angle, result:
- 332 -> 80.94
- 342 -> 122.3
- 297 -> 183.7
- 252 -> 181.5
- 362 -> 169.4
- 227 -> 186.8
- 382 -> 154.1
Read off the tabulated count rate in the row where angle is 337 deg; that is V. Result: 95.39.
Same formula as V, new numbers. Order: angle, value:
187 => 163.5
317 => 144.3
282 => 192.4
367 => 166.1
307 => 176.1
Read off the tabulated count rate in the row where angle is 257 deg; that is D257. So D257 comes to 185.1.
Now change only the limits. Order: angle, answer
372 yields 169.9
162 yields 158.1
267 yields 180.6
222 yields 191.6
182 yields 166.5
